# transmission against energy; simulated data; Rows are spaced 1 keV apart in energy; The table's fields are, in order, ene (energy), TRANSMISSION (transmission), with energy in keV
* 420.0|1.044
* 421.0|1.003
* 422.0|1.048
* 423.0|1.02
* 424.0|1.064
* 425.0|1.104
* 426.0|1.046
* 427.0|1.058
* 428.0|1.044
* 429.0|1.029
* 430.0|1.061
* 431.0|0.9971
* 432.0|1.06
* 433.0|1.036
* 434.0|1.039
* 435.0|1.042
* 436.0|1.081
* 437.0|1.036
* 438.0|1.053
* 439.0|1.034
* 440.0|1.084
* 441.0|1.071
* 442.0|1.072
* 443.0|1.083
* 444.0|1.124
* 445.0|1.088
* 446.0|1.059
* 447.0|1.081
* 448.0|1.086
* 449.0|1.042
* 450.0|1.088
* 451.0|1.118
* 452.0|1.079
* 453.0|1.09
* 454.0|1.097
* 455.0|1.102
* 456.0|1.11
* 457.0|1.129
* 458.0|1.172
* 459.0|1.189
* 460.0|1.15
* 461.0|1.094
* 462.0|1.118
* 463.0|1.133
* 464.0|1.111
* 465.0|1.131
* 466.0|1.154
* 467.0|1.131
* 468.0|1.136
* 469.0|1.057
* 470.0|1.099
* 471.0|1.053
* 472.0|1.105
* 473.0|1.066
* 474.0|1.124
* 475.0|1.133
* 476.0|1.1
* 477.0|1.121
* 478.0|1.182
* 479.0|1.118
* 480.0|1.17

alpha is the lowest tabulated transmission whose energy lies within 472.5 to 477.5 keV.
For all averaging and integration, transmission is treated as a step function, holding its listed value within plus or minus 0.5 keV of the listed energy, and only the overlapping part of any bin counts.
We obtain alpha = 1.066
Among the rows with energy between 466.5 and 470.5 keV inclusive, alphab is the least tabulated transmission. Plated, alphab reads 1.057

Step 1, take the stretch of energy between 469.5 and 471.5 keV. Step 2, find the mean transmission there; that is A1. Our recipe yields 1.08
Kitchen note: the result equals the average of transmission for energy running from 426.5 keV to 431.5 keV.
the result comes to 1.04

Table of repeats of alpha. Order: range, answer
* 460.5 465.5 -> 1.094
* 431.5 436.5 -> 1.036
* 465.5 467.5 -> 1.131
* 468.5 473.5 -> 1.053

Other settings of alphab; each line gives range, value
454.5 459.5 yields 1.102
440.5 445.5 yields 1.071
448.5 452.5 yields 1.042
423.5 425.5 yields 1.064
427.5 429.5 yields 1.029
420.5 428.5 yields 1.003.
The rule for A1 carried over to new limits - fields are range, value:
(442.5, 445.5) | 1.1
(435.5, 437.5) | 1.06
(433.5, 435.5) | 1.04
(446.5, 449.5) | 1.07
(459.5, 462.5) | 1.12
